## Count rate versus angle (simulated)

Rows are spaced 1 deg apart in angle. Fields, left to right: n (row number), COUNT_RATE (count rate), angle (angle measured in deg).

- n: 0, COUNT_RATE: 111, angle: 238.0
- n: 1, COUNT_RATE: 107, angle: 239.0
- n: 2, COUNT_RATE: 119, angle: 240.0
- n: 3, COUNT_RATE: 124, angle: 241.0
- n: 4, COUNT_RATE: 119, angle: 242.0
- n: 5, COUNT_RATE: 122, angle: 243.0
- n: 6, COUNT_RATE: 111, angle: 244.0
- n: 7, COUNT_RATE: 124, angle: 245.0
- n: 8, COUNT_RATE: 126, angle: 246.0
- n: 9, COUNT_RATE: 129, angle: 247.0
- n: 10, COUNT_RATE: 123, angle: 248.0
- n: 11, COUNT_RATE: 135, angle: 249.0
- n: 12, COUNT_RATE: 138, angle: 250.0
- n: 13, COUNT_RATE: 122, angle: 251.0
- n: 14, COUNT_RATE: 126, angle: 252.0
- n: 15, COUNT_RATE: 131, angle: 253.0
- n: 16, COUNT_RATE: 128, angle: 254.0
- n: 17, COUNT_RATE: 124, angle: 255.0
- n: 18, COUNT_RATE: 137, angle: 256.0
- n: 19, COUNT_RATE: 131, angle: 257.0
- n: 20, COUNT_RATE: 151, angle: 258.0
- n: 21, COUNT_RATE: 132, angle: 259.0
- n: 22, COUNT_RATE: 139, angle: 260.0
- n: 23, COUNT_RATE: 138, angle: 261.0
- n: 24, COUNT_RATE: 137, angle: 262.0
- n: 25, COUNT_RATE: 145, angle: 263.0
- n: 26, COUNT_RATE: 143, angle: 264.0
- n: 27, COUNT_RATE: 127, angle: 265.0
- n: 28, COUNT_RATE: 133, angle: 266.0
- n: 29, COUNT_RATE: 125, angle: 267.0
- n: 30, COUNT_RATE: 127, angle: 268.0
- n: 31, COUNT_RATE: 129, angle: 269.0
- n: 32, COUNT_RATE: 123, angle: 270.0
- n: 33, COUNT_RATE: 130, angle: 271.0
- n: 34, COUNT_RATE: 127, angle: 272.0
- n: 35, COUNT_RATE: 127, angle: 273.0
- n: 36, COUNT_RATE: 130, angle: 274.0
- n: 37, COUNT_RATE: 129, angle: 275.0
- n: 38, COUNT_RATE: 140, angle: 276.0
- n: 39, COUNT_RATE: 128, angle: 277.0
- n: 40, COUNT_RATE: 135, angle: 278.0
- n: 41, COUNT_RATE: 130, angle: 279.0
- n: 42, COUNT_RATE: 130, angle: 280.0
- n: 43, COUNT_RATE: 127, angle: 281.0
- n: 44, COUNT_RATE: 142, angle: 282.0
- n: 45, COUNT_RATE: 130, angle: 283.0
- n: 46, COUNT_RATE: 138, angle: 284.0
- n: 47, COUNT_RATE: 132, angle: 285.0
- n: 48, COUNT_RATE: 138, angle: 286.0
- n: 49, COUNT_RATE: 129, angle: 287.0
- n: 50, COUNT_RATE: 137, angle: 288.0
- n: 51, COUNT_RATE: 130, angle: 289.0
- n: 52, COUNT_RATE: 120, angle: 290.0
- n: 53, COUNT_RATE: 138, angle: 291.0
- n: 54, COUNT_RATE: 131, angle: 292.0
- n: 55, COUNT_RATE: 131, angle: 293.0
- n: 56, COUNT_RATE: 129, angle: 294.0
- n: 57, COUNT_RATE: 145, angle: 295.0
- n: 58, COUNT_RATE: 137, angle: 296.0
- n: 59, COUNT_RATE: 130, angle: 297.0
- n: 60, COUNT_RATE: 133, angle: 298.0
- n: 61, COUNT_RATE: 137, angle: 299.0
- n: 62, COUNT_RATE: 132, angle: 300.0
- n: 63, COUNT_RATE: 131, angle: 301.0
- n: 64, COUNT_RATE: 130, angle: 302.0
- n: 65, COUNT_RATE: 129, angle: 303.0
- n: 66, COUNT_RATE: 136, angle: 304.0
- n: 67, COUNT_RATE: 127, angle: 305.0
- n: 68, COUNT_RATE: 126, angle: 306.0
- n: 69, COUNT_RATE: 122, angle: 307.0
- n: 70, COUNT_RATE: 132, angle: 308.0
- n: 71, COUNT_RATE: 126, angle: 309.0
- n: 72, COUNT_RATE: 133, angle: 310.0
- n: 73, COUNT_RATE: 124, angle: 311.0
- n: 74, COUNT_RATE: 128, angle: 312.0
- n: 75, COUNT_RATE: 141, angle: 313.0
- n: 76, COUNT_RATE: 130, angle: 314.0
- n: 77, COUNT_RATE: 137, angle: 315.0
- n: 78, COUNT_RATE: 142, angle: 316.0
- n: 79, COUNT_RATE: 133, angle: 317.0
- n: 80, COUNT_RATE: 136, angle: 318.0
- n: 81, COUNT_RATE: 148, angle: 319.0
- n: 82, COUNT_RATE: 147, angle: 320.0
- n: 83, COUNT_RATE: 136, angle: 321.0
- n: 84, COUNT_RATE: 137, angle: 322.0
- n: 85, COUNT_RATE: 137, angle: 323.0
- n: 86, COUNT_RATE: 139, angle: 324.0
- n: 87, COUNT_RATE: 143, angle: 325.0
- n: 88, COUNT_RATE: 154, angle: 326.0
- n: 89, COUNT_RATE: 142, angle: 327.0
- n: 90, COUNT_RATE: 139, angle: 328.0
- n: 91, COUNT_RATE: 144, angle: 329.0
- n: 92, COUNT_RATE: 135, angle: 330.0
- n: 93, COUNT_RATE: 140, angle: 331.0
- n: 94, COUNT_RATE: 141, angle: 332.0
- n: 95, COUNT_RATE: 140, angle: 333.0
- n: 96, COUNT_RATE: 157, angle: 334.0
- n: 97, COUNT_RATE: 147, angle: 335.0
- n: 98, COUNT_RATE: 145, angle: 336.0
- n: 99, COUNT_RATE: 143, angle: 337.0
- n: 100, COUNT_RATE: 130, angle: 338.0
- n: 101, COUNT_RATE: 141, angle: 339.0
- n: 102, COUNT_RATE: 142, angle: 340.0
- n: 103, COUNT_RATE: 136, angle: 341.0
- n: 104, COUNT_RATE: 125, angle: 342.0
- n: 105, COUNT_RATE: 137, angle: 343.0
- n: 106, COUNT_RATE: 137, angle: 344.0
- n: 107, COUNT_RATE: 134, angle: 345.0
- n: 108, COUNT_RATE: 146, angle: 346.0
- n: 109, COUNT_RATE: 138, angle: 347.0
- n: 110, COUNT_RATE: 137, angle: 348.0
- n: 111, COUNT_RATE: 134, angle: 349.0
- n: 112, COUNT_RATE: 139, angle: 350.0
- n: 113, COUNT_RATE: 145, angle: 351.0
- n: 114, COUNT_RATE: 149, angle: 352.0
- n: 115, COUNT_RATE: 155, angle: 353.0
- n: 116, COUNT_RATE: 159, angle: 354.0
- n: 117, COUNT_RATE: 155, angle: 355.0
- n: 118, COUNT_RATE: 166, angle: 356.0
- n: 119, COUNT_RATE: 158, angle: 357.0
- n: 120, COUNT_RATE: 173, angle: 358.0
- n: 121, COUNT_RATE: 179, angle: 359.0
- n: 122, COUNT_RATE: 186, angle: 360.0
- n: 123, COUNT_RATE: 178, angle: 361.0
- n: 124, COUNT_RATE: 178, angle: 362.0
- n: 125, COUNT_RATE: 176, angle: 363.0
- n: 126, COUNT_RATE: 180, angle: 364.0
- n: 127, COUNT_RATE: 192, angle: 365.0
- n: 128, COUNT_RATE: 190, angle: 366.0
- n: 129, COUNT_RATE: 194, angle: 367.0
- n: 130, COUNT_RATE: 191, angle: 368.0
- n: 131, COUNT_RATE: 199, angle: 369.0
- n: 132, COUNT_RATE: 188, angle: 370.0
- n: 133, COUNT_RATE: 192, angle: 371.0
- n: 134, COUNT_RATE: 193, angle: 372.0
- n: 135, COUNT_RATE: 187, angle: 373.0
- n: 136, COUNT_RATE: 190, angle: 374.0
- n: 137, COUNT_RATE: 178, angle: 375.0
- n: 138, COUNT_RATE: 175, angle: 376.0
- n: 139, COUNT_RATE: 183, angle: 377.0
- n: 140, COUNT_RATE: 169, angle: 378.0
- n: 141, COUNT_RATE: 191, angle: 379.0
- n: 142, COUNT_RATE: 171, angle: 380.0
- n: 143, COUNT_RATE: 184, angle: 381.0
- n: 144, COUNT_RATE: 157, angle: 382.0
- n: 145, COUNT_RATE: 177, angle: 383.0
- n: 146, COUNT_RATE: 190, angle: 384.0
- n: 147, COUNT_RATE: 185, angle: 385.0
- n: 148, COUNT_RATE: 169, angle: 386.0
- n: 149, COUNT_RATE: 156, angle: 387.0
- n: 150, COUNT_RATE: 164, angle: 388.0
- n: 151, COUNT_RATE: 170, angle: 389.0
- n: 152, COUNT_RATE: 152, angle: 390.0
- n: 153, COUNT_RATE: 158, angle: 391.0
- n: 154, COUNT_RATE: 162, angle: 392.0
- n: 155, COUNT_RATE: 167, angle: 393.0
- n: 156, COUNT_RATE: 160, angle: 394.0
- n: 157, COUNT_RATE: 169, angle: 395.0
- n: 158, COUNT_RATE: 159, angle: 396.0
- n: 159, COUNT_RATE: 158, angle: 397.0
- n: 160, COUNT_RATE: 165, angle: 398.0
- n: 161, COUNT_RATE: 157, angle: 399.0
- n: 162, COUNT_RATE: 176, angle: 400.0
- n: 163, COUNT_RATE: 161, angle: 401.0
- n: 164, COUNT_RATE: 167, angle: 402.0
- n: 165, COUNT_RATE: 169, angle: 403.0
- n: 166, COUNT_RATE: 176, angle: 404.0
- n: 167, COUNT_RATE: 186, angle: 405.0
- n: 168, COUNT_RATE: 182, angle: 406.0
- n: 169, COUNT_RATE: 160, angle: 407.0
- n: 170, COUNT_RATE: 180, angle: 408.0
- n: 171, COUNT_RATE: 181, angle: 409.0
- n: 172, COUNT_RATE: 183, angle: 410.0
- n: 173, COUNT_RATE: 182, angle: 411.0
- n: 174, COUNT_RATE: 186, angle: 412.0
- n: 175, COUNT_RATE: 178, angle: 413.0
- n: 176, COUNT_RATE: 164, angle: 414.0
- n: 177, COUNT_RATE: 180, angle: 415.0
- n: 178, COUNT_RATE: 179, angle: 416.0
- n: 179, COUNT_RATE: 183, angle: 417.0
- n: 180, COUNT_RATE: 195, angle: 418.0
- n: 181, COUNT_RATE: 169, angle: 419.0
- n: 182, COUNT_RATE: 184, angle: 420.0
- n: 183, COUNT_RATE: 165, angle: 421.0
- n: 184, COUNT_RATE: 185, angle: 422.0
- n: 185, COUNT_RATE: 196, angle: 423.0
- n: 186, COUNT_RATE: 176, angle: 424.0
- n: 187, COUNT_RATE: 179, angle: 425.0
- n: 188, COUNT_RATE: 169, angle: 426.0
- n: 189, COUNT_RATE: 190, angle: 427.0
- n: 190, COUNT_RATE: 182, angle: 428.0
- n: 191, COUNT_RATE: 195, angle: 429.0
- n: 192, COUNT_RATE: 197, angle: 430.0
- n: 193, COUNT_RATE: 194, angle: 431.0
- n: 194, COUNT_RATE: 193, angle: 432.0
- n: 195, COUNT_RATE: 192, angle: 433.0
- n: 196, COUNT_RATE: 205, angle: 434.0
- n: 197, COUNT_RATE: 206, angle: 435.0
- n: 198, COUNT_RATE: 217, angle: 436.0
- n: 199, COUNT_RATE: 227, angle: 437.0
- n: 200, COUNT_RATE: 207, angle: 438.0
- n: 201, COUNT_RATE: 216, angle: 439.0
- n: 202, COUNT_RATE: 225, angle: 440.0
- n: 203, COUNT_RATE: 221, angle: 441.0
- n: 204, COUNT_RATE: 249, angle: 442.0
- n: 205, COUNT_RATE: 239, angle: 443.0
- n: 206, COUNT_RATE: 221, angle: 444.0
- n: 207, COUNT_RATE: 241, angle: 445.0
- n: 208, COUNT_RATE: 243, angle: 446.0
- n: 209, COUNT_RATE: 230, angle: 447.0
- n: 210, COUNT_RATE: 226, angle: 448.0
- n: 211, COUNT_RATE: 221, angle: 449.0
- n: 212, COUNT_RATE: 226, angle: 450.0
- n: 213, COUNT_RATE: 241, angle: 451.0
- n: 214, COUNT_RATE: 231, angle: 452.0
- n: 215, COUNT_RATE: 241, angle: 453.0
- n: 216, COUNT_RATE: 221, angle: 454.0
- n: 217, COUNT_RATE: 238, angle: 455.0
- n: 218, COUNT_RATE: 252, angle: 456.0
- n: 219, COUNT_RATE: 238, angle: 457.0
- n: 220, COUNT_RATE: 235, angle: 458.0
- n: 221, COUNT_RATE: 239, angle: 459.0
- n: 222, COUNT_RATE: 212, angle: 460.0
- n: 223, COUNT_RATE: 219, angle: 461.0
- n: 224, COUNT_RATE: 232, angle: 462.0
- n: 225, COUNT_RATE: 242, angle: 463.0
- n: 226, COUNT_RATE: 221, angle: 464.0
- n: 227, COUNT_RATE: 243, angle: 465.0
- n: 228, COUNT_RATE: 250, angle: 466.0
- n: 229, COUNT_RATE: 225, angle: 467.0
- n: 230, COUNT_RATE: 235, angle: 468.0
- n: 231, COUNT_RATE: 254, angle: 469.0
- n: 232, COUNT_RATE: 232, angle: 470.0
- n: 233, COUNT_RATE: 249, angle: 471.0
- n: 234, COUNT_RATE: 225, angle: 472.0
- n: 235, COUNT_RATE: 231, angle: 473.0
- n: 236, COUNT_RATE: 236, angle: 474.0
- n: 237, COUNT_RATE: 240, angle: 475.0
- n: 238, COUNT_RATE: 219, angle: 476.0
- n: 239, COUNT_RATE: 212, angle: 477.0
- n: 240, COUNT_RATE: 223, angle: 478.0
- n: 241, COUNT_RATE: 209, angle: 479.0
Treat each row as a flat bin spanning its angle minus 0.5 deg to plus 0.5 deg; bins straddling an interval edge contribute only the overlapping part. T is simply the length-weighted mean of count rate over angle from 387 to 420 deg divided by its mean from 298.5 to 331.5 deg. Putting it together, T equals 1.26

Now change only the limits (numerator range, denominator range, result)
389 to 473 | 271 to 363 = 1.45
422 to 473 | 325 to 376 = 1.39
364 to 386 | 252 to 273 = 1.39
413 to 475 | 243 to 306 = 1.64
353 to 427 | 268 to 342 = 1.30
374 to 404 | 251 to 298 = 1.28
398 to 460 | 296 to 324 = 1.50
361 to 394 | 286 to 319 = 1.35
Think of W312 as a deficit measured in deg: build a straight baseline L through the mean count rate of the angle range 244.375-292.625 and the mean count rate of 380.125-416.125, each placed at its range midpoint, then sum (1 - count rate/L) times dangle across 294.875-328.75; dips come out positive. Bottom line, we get 2.2 deg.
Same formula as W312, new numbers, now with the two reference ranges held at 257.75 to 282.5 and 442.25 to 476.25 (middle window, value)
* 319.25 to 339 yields 2.7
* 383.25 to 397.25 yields 2.2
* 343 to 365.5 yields 2.5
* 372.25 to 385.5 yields 0.8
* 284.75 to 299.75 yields 1.2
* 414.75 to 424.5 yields 1.4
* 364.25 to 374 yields -0.3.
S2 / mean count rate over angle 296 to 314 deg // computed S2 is 131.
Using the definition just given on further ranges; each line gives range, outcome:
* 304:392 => 155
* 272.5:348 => 135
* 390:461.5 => 197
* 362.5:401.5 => 175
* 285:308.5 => 132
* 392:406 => 167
